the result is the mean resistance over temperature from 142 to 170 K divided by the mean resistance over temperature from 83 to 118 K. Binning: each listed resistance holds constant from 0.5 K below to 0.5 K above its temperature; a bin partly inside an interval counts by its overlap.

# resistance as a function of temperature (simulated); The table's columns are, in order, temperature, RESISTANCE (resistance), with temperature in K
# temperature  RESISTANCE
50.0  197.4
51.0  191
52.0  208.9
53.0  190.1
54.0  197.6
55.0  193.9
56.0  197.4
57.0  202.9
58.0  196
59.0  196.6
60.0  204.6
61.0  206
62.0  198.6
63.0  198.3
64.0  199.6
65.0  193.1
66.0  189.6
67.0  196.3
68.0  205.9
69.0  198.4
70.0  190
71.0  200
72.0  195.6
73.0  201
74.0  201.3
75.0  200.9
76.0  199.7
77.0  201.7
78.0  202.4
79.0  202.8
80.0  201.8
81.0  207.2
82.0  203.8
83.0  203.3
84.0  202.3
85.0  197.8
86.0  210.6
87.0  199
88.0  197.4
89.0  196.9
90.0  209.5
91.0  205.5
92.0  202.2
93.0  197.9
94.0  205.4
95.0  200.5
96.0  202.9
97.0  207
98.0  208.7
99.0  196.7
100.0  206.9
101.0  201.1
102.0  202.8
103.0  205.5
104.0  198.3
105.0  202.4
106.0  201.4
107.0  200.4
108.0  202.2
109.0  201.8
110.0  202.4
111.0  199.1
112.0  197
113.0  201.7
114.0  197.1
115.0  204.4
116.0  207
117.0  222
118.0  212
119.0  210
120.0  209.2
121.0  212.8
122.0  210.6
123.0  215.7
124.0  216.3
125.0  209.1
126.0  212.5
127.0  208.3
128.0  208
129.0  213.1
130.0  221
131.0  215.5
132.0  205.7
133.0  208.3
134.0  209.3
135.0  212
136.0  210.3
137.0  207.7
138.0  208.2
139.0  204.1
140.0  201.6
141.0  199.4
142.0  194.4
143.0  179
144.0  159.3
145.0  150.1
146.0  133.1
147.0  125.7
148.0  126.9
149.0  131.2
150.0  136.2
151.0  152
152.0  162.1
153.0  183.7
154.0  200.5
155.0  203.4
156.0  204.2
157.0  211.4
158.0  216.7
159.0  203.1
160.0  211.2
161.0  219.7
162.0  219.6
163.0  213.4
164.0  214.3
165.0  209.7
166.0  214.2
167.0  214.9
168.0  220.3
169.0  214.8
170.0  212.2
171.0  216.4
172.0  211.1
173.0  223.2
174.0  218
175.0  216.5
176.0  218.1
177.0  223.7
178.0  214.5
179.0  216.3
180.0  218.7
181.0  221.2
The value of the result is 0.92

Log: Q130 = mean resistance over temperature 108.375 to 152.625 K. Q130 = 194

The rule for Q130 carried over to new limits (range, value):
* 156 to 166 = 213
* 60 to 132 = 204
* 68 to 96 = 201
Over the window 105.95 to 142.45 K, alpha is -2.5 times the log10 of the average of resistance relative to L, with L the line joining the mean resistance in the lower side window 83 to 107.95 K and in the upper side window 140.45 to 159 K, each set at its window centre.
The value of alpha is -0.12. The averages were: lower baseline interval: 202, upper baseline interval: 171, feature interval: 207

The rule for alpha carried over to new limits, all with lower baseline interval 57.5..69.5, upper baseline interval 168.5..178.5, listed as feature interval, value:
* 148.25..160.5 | 0.166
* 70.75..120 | 0.005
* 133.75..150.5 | 0.204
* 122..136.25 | -0.012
